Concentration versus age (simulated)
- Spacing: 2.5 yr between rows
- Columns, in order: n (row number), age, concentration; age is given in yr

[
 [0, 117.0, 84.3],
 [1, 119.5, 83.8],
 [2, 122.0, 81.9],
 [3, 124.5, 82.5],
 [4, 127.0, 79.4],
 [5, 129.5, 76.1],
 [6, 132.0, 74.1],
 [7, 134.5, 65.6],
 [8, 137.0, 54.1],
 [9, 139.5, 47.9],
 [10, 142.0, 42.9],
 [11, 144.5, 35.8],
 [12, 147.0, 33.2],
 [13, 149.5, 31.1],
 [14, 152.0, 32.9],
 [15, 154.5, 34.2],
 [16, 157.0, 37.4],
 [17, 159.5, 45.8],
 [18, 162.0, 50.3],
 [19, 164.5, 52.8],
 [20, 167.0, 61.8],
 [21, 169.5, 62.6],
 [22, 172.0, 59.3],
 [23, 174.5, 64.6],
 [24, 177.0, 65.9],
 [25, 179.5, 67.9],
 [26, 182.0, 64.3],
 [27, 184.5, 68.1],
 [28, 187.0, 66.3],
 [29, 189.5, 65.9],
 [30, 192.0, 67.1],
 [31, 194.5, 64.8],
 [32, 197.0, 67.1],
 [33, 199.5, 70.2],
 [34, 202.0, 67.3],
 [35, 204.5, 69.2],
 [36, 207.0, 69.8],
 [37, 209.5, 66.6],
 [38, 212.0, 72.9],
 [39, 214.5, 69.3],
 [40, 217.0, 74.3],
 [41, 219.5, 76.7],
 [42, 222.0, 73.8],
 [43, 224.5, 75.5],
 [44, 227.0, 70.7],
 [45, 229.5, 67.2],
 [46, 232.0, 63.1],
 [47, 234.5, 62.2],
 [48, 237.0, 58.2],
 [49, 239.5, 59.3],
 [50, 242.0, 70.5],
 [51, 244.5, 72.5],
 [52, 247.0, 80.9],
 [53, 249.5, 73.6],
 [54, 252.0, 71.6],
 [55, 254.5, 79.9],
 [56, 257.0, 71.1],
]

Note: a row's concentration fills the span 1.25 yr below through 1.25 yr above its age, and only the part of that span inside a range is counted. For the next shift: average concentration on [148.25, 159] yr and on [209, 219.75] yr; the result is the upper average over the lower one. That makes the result 2.1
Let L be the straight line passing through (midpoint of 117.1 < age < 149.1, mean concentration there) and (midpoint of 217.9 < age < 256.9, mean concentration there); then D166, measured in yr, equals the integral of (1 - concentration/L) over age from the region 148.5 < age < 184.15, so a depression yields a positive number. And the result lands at 7.0 yr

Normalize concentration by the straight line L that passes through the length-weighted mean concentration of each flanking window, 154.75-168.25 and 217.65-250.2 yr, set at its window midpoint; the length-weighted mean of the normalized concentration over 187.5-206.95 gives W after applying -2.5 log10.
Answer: -0.15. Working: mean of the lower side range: 48.5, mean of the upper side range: 69.6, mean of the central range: 67.5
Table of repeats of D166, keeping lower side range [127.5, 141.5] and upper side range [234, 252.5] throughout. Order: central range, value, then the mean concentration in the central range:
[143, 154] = 5.2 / 33.5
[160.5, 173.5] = 1.5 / 57.3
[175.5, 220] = -1.3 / 68.4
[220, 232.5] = -0.6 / 70.9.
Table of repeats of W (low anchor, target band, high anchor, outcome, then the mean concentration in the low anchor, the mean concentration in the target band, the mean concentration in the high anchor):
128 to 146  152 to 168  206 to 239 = 0.297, 56.6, 45.7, 69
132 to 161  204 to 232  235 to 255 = -0.137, 43.4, 71.1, 70.1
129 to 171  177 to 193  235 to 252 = -0.179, 48.9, 66.5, 69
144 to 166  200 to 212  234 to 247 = -0.234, 39.7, 68.8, 66.2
